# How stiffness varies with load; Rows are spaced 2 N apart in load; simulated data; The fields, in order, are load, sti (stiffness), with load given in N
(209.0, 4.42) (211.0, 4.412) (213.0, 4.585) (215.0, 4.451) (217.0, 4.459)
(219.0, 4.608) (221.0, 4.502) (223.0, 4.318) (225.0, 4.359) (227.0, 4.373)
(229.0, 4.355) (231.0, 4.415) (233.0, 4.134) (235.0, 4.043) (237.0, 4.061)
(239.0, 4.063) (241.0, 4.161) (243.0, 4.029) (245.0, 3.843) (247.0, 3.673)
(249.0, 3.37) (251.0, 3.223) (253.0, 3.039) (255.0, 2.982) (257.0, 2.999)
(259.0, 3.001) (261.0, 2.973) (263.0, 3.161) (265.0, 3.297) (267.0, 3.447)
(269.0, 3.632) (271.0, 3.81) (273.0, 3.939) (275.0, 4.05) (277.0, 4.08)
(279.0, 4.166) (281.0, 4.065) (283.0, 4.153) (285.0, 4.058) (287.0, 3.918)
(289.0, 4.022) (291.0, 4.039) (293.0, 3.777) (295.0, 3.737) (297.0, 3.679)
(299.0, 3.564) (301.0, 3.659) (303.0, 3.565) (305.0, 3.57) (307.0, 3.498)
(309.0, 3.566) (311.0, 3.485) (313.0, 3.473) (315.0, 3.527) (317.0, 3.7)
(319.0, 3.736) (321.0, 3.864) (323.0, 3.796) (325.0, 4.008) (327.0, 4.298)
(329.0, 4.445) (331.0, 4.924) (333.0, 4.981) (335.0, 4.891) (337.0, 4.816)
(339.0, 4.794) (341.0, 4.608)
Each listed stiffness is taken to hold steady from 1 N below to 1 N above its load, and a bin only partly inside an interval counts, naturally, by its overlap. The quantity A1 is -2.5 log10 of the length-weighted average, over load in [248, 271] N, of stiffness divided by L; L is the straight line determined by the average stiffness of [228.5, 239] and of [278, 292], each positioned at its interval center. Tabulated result 0.27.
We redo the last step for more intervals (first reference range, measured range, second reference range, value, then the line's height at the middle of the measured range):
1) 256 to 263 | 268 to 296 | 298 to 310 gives -0.20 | 3.3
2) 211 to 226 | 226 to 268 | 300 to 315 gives 0.15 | 4.17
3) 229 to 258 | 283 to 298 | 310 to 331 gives -0.02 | 3.83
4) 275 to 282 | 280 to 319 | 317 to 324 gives 0.06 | 3.94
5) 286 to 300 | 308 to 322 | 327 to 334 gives 0.20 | 4.34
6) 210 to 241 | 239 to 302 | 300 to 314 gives 0.06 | 3.9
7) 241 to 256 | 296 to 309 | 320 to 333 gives 0.13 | 4.04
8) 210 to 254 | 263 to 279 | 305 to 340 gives 0.10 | 4.1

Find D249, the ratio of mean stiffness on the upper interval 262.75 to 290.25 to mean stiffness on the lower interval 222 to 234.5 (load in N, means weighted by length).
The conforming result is 0.90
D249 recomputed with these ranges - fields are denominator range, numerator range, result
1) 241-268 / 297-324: 1.08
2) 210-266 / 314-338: 1.09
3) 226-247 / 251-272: 0.78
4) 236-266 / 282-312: 1.09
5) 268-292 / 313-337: 1.05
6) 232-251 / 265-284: 1.00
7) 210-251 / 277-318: 0.90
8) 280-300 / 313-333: 1.04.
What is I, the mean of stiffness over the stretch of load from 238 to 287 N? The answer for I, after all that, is 3.64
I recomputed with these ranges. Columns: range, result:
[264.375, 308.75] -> 3.81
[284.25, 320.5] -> 3.7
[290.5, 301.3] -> 3.73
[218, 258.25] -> 3.92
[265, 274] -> 3.66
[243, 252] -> 3.58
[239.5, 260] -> 3.45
